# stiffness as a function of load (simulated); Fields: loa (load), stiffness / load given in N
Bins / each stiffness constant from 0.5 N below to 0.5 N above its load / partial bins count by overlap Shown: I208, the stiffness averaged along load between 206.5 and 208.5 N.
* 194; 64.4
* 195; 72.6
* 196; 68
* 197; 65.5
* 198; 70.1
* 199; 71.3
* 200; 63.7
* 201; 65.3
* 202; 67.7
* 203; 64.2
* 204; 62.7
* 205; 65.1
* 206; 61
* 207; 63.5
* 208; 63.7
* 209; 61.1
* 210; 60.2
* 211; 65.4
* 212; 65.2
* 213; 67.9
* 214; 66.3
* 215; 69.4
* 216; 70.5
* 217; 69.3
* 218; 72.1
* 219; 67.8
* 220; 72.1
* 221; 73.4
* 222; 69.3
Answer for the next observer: 63.6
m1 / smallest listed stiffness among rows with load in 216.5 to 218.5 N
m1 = 69.3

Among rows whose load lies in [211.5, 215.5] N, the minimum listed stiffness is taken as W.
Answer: 65.2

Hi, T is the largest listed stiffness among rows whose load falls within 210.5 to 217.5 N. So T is 70.5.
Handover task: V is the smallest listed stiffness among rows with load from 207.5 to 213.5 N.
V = 60.2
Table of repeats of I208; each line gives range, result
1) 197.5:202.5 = 67.6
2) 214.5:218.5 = 70.3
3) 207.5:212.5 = 63.1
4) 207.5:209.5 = 62.4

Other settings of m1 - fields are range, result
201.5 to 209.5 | 61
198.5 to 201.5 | 63.7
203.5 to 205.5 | 62.7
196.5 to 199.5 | 65.5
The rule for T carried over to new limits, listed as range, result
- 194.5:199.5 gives 72.6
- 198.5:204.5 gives 71.3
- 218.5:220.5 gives 72.1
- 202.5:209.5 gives 65.1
